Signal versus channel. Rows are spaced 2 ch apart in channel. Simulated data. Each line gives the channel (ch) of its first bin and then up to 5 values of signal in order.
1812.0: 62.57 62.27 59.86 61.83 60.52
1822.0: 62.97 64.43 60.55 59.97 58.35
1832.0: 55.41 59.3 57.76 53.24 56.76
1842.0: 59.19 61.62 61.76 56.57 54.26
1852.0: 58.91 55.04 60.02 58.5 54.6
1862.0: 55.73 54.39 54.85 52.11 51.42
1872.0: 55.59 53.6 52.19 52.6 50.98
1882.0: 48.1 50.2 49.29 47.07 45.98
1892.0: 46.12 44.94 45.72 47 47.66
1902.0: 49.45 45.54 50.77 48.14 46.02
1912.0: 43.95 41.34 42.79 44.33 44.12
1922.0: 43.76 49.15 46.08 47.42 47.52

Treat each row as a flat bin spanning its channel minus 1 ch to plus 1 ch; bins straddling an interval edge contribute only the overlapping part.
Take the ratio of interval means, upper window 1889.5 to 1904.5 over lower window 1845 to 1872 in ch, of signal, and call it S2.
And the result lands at 0.83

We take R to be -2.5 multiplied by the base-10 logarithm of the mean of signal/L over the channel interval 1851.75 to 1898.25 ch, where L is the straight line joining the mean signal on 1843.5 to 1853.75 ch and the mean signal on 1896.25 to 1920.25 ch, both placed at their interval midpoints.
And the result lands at 0.021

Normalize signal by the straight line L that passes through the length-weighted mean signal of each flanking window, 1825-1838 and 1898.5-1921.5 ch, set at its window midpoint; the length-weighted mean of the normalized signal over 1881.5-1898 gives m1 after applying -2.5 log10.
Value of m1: 0.04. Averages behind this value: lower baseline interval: 58.1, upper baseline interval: 45.8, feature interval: 47.1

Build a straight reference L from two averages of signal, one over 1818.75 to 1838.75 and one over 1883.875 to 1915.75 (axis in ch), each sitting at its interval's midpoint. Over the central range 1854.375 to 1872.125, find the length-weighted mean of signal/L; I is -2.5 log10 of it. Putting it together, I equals -0.04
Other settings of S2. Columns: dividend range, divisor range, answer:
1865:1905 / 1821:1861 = 0.85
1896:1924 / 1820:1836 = 0.76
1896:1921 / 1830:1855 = 0.80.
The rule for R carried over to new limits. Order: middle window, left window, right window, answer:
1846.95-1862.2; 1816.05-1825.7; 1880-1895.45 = -0.04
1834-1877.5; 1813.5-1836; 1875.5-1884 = -0.02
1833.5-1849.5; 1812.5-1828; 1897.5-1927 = 0.00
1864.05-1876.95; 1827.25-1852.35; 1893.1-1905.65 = -0.02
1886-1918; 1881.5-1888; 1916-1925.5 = 0.02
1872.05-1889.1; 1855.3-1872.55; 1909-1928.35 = 0.03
